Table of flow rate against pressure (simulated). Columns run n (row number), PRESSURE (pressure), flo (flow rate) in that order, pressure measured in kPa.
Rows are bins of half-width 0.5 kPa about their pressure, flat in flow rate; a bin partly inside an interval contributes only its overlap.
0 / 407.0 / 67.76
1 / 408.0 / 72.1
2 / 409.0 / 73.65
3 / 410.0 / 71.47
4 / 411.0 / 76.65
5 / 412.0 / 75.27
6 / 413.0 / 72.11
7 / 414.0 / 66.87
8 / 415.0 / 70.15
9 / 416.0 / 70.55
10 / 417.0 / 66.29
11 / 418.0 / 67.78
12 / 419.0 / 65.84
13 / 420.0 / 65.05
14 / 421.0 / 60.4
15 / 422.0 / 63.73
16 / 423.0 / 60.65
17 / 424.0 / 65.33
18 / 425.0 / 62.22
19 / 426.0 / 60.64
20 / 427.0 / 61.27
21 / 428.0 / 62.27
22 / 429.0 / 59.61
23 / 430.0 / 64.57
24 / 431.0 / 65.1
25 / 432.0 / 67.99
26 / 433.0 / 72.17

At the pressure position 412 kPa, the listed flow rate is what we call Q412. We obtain 75.27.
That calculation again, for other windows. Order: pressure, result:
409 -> 73.65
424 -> 65.33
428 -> 62.27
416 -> 70.55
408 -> 72.1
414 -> 66.87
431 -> 65.1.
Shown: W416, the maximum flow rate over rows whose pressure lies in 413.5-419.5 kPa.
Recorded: 70.55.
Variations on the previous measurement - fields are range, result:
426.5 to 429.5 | 62.27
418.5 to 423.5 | 65.84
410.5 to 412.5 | 76.65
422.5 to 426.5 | 65.33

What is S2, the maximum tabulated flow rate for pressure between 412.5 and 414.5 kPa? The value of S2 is 72.11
